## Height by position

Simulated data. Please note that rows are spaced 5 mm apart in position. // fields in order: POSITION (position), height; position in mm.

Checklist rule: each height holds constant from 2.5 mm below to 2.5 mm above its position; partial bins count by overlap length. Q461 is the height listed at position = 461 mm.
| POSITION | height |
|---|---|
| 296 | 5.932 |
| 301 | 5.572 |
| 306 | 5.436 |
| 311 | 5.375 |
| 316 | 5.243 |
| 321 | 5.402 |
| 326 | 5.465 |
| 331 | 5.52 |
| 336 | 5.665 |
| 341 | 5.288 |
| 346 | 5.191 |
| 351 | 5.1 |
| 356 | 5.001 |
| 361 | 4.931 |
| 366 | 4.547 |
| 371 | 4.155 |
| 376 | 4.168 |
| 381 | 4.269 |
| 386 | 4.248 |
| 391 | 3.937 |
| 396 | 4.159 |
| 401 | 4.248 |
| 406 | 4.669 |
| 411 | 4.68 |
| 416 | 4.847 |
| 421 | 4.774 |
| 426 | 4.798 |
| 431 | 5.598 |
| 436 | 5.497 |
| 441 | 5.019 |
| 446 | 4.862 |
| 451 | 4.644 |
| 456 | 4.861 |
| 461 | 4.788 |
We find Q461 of 4.788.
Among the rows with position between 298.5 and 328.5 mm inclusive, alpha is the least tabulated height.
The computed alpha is 5.243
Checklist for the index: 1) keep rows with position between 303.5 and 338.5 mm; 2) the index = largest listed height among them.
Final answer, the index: 5.665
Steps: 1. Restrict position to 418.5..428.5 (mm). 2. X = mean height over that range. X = 4.79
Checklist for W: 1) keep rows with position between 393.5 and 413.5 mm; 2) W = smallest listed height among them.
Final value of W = 4.159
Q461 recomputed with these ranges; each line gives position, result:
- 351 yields 5.1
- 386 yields 4.248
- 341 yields 5.288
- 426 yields 4.798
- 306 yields 5.436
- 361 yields 4.931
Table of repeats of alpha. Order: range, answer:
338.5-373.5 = 4.155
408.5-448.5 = 4.68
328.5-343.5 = 5.288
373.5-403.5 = 3.937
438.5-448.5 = 4.862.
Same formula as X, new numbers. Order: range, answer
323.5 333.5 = 5.49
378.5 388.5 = 4.26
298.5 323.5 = 5.41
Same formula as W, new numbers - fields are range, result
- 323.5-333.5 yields 5.465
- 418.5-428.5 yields 4.774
